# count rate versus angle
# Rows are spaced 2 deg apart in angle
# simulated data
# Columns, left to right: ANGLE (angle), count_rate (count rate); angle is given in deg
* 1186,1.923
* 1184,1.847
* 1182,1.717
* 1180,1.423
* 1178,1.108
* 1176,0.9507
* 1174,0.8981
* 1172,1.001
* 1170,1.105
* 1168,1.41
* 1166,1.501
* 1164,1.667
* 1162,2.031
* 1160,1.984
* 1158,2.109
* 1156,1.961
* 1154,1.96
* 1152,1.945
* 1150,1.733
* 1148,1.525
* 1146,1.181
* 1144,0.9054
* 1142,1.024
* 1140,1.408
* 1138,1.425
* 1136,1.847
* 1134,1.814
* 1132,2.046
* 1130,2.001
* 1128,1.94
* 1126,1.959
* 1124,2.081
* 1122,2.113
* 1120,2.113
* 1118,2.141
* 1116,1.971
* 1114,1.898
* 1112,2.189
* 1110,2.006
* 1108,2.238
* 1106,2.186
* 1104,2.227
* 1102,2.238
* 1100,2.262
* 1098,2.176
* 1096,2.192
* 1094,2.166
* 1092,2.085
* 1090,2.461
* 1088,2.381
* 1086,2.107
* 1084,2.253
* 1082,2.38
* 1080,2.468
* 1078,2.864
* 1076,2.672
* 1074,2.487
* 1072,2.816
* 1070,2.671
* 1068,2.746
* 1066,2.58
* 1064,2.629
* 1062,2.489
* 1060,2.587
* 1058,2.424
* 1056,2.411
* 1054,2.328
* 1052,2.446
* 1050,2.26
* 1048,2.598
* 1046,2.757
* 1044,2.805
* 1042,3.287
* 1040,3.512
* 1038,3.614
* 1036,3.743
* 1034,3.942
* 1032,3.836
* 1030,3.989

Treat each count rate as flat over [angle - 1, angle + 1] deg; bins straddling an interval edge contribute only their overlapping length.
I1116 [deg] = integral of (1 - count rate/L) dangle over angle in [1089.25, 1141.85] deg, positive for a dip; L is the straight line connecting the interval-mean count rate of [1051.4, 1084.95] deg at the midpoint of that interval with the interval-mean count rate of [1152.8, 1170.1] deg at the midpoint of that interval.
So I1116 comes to 3.3 deg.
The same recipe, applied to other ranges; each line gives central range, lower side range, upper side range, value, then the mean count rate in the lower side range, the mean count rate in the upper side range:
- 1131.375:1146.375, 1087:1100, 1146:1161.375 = 3.8 deg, 2.24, 1.85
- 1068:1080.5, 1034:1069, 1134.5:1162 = -0.7 deg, 2.81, 1.63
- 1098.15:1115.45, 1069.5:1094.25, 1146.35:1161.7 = 0.8 deg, 2.45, 1.86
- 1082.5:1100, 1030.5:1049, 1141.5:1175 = 2.3 deg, 3.36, 1.53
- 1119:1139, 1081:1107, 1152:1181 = -0.4 deg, 2.24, 1.52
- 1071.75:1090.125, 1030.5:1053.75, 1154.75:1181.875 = 1.2 deg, 3.15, 1.49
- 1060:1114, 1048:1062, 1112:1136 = -3.4 deg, 2.43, 2.01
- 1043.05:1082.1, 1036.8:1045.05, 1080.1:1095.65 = 3.2 deg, 3.31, 2.27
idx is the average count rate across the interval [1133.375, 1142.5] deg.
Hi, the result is 1.52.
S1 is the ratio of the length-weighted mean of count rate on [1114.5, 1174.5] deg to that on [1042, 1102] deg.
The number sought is 0.69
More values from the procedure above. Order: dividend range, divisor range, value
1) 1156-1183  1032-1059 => 0.50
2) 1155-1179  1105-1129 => 0.71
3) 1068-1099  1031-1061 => 0.82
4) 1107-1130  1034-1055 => 0.69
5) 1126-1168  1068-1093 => 0.68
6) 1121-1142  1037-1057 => 0.65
